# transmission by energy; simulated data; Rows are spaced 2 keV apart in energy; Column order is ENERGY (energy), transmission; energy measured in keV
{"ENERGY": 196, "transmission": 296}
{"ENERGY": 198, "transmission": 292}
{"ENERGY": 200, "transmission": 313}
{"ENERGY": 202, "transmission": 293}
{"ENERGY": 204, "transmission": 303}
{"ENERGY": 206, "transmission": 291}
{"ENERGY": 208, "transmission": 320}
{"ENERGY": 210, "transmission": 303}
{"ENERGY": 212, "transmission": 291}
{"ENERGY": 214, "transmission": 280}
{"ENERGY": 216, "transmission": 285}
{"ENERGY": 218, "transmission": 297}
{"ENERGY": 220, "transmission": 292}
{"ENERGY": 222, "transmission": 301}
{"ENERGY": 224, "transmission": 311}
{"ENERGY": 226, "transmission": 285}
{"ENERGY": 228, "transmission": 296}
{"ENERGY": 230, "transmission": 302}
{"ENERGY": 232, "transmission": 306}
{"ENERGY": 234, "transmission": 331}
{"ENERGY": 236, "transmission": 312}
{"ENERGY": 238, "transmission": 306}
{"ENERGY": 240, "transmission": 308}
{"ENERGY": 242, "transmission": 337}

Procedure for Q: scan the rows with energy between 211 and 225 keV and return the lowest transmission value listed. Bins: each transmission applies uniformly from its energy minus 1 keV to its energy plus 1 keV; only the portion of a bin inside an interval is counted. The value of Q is 280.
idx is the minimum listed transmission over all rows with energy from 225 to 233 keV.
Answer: 285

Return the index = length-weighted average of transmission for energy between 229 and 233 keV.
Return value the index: 304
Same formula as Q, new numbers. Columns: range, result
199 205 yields 293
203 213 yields 291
